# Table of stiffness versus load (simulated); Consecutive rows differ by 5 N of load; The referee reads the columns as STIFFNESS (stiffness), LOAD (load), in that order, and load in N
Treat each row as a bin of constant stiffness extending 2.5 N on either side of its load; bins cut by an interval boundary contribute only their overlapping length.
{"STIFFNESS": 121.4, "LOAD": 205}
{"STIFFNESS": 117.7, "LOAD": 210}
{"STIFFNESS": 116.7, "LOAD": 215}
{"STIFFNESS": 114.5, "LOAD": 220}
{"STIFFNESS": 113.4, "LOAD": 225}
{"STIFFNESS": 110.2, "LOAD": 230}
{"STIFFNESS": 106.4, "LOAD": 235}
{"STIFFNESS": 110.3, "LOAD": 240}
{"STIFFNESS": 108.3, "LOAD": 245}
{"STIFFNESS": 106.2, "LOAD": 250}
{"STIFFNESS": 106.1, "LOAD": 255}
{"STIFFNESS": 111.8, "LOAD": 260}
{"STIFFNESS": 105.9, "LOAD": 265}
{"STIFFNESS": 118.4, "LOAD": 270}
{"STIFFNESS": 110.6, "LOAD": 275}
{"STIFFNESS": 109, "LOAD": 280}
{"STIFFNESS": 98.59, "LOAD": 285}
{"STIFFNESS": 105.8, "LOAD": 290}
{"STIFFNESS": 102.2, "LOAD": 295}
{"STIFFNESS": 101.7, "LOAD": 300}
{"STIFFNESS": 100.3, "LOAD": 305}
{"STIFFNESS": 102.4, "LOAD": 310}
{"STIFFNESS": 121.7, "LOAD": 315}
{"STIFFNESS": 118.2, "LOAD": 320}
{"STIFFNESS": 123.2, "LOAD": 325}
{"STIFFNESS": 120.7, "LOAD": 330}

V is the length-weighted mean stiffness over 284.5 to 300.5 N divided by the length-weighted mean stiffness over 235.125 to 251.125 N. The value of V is 0.95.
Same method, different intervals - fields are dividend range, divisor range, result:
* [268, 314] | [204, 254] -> 0.94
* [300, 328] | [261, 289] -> 1.03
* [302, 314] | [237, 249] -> 0.96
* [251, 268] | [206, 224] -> 0.93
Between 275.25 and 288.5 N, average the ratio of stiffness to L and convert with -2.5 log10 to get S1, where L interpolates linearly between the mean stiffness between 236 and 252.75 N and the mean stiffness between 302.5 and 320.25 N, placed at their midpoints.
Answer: 0.04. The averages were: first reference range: 108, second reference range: 110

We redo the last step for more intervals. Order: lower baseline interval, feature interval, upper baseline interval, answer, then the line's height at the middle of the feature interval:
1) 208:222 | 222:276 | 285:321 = 0.03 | 112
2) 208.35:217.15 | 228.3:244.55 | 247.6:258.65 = 0.02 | 111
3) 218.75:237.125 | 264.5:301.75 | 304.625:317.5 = 0.03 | 110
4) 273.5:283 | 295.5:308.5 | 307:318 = 0.10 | 111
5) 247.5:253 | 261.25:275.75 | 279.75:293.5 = -0.07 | 105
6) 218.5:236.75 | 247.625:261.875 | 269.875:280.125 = 0.04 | 112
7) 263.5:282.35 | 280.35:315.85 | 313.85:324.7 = 0.12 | 116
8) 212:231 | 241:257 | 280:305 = 0.02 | 110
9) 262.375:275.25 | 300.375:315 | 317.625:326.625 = 0.13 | 118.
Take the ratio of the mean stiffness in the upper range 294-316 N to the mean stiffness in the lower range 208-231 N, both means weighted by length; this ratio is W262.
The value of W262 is 0.91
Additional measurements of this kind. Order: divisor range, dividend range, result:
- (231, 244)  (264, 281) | 1.03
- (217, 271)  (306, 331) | 1.06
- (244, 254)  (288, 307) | 0.96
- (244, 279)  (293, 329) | 1.01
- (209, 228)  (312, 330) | 1.05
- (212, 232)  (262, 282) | 0.98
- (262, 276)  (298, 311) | 0.91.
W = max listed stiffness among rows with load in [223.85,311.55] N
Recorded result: 118.4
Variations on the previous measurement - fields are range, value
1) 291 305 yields 102.2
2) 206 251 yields 117.7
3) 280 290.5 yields 109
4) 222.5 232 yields 113.4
